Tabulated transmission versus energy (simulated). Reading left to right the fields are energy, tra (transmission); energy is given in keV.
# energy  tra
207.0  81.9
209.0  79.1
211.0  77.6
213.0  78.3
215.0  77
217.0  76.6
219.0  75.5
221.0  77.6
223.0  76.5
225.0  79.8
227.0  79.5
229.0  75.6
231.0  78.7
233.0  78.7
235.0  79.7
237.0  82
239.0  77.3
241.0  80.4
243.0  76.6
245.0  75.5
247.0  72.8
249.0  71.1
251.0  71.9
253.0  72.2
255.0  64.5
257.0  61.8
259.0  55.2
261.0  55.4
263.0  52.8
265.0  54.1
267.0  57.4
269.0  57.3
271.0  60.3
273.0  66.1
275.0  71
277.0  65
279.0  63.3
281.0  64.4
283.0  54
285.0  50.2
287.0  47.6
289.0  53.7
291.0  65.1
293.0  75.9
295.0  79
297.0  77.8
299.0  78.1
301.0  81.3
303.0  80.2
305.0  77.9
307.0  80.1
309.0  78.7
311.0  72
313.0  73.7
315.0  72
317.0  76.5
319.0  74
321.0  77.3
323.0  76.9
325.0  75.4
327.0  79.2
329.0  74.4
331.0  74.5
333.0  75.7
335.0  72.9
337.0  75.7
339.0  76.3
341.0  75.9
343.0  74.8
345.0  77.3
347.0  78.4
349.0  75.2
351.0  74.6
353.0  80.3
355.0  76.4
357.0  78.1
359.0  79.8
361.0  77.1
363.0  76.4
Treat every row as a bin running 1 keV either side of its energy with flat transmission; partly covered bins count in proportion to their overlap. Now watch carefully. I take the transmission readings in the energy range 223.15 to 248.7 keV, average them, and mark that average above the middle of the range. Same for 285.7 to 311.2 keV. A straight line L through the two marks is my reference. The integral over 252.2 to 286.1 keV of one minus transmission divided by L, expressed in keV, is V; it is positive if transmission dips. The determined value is 6.7 keV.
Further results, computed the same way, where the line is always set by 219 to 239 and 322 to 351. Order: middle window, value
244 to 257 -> 1.2 keV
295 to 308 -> -0.4 keV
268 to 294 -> 5.4 keV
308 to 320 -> 0.3 keV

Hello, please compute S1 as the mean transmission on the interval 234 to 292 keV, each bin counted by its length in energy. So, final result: 64.8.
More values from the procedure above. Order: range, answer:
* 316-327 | 76.3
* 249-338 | 68.7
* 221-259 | 74.8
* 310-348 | 75.4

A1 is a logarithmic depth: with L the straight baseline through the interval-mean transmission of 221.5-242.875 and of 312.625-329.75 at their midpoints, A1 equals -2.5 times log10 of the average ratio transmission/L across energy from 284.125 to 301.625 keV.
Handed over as 0.14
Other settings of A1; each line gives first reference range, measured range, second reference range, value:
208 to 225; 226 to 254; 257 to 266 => -0.17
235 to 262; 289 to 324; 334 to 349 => -0.02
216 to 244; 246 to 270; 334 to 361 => 0.24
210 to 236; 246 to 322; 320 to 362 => 0.15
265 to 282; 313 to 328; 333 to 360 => -0.06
